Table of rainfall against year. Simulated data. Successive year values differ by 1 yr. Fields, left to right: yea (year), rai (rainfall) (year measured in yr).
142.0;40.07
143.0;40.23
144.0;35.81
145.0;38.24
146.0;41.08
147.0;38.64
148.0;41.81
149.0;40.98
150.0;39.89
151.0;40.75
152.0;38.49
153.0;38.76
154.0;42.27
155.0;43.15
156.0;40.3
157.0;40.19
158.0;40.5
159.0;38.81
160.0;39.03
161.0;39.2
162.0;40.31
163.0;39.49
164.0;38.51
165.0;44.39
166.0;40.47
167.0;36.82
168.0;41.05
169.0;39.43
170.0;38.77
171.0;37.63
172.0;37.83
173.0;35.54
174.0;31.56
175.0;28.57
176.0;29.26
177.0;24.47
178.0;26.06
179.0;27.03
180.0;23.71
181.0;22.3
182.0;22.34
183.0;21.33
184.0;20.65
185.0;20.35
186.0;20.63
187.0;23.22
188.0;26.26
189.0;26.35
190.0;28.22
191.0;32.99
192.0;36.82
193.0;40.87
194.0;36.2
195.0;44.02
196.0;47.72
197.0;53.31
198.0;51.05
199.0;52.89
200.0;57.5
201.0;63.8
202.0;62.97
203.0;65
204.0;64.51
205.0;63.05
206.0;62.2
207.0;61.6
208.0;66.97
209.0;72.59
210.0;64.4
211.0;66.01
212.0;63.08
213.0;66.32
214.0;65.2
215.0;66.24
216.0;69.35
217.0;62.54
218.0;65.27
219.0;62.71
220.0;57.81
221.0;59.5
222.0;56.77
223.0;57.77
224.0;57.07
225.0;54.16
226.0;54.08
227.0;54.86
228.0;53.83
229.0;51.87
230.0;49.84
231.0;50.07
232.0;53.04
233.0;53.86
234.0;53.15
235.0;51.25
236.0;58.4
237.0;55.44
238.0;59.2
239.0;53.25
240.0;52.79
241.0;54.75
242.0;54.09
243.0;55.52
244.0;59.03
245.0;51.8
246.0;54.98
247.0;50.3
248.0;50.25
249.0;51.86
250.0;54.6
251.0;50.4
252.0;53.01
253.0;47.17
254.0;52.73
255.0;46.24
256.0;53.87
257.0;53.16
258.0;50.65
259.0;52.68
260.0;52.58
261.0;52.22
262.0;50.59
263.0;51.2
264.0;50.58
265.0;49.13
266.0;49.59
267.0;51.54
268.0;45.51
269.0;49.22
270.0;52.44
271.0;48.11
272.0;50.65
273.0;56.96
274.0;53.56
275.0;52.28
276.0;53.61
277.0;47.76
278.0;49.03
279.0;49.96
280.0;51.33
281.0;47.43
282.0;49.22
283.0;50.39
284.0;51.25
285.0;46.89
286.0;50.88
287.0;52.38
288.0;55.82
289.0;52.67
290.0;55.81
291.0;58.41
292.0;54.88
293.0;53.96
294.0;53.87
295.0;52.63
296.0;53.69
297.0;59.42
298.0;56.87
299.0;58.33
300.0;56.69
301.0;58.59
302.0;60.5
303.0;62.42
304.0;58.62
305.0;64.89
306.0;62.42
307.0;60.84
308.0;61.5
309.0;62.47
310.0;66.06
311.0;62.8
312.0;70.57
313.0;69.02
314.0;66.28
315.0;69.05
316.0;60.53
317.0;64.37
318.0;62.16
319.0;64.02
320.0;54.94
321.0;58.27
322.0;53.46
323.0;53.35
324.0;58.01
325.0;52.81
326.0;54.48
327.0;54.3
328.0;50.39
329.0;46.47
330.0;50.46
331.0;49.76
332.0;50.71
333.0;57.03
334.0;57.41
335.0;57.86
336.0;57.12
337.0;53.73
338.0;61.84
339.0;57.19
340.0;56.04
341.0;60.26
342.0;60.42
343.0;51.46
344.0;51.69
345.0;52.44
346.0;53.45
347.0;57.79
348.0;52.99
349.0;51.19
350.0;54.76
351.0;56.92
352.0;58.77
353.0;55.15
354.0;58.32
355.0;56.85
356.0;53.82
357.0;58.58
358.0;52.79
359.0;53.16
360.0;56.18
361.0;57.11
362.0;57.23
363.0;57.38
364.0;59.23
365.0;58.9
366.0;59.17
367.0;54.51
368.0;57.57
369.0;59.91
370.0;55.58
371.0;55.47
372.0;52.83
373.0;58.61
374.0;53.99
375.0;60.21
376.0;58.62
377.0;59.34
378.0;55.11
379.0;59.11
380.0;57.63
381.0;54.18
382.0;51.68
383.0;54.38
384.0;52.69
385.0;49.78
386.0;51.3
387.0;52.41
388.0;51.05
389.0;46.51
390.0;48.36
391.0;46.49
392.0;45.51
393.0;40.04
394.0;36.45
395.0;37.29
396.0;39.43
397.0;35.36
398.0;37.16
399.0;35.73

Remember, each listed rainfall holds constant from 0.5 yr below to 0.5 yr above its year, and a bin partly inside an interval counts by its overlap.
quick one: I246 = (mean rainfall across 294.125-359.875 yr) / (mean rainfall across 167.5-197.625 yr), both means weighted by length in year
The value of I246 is 1.8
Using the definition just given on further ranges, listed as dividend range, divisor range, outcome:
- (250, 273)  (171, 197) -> 1.69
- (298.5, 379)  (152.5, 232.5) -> 1.26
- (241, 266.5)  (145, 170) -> 1.30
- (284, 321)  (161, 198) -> 1.78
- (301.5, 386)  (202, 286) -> 1.04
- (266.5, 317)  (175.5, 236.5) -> 1.15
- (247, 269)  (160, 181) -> 1.46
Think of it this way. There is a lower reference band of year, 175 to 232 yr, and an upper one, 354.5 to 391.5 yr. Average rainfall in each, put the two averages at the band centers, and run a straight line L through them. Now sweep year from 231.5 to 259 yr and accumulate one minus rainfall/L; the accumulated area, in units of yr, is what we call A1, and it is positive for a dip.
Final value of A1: -1.79 yr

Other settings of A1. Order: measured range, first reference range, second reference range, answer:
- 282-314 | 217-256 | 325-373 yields -1.7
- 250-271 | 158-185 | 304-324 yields 0.2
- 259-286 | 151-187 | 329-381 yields -2.5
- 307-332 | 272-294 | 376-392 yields -3.1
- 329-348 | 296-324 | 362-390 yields 1.2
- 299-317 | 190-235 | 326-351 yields -2.6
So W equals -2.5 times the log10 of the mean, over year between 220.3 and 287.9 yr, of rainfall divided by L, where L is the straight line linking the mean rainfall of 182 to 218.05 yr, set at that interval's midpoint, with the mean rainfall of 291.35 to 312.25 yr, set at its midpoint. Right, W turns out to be 0.05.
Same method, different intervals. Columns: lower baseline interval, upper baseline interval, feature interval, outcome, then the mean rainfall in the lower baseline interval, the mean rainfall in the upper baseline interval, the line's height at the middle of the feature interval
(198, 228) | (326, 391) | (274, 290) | 0.149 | 61.6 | 55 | 58.5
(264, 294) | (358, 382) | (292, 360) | -0.064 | 51.4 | 56.8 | 54.2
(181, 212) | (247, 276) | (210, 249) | -0.177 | 45.8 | 51.2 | 48.5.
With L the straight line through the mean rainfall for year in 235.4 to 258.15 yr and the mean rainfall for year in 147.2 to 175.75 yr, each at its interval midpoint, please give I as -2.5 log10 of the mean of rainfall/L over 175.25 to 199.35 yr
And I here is 0.36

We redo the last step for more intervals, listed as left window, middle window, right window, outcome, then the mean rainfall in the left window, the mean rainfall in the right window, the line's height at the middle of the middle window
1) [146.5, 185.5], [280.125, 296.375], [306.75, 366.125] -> -0.03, 35.1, 57.3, 51.1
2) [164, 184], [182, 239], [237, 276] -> -0.25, 31.9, 52.1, 40.9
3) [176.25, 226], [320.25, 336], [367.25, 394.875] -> -0.05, 48.2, 52.6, 51.3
